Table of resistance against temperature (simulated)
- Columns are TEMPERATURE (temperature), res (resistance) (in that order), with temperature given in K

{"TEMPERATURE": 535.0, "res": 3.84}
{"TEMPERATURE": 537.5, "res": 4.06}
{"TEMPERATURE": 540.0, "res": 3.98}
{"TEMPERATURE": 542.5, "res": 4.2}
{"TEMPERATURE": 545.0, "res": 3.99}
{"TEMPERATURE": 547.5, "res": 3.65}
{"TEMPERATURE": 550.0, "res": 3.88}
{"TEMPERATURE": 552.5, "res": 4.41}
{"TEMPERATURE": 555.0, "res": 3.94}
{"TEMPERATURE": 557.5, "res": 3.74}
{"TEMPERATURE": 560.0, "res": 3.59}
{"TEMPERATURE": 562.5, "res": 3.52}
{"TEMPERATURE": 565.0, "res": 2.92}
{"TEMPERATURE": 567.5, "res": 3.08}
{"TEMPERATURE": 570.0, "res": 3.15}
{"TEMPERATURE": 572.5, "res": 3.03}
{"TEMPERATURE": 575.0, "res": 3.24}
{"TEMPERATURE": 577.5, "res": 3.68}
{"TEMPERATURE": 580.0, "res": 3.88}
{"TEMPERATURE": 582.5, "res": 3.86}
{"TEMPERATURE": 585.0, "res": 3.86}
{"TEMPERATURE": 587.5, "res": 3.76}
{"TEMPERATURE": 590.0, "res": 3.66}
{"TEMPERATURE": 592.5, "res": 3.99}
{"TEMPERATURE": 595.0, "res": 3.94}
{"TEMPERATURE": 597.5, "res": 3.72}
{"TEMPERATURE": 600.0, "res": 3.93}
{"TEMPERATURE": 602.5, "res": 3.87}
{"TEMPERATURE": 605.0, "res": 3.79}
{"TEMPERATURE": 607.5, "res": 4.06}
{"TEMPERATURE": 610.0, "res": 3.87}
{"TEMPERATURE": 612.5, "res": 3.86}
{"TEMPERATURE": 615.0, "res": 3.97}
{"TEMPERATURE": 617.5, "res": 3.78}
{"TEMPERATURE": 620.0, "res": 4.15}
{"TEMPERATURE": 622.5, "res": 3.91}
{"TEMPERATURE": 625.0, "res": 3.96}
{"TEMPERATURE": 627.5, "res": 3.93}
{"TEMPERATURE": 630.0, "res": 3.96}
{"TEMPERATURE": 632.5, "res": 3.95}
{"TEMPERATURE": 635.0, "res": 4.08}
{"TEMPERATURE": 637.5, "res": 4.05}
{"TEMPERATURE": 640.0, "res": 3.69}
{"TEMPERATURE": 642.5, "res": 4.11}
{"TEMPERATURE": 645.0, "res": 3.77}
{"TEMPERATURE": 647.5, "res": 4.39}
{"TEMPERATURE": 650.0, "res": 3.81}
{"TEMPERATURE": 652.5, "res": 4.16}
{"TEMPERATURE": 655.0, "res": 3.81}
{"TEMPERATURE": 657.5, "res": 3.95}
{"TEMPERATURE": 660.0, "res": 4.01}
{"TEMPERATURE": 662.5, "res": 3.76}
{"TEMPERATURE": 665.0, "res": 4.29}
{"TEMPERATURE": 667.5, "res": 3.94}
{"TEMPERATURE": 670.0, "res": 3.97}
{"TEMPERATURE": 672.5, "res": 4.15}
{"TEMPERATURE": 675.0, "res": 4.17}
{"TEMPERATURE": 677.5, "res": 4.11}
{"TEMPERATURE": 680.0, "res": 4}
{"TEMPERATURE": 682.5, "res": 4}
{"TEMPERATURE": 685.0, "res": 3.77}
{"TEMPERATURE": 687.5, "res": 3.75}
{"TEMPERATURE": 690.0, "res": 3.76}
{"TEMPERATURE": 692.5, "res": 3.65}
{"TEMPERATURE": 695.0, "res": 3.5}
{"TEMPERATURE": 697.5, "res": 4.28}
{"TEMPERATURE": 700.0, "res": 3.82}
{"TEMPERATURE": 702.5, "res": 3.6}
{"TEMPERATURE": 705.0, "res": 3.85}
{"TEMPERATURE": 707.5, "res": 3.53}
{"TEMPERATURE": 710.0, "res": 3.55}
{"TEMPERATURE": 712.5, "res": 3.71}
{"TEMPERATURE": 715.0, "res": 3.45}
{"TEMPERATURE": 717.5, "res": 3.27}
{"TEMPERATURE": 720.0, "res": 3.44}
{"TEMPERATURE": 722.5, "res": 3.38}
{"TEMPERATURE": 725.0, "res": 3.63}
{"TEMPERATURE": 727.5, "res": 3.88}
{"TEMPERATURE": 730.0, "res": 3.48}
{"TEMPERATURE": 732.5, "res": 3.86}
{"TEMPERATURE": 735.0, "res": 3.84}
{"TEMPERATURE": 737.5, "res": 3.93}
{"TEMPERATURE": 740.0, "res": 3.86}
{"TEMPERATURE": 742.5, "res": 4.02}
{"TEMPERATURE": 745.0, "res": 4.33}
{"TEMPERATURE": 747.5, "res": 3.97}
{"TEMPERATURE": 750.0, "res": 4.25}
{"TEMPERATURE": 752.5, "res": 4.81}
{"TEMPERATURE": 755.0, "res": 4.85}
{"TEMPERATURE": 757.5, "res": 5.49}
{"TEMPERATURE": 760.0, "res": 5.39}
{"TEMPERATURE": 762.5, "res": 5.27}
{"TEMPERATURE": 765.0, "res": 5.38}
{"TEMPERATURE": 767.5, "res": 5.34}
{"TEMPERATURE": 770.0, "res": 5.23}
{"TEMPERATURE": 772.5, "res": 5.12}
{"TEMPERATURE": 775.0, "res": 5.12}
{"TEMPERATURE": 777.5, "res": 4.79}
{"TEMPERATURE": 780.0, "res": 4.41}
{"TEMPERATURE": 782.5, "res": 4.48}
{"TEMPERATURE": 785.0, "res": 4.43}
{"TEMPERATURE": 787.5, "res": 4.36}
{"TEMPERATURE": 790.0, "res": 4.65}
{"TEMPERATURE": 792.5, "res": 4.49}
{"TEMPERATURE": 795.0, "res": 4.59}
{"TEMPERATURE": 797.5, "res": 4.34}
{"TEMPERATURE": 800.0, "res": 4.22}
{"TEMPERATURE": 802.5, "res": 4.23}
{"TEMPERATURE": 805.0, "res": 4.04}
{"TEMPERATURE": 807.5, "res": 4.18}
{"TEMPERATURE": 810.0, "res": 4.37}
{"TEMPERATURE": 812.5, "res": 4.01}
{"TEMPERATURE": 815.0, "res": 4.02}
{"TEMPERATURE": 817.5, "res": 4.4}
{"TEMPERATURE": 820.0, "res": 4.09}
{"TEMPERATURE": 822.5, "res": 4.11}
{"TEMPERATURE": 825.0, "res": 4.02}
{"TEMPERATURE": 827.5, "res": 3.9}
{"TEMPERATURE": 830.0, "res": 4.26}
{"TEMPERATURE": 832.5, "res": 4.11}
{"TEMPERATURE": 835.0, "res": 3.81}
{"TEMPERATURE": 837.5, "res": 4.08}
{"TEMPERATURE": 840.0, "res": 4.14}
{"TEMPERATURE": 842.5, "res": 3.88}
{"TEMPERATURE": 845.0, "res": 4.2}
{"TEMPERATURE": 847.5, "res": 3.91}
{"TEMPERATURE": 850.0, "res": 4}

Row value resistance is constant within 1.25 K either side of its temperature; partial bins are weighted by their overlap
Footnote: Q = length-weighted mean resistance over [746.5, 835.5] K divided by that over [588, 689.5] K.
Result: 1.15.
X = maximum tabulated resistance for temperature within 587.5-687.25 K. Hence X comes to 4.39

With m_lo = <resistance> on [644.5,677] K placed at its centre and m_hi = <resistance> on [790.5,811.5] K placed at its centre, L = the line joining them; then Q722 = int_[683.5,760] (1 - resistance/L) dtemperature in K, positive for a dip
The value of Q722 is 4.5 K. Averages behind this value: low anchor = 4.02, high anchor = 4.32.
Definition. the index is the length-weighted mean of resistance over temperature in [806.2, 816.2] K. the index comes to 4.15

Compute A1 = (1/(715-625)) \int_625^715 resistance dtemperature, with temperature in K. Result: 3.9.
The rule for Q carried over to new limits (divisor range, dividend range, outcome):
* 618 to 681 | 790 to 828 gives 1.06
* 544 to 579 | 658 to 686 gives 1.13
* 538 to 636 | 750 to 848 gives 1.18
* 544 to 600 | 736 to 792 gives 1.28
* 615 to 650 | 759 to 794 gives 1.23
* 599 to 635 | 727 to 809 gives 1.15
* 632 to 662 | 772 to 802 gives 1.15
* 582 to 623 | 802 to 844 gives 1.06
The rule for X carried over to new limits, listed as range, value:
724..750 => 4.33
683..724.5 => 4.28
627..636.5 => 4.08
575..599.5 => 3.99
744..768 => 5.49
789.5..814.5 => 4.65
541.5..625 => 4.41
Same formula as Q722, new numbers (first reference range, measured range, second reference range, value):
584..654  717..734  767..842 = 2.4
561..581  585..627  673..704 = -5.0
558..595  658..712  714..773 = 2.1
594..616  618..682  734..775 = 2.1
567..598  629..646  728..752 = -0.9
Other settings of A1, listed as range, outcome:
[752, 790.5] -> 4.95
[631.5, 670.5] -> 3.98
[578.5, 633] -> 3.89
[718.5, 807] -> 4.42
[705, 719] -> 3.53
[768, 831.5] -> 4.4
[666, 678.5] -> 4.07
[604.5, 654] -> 3.96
